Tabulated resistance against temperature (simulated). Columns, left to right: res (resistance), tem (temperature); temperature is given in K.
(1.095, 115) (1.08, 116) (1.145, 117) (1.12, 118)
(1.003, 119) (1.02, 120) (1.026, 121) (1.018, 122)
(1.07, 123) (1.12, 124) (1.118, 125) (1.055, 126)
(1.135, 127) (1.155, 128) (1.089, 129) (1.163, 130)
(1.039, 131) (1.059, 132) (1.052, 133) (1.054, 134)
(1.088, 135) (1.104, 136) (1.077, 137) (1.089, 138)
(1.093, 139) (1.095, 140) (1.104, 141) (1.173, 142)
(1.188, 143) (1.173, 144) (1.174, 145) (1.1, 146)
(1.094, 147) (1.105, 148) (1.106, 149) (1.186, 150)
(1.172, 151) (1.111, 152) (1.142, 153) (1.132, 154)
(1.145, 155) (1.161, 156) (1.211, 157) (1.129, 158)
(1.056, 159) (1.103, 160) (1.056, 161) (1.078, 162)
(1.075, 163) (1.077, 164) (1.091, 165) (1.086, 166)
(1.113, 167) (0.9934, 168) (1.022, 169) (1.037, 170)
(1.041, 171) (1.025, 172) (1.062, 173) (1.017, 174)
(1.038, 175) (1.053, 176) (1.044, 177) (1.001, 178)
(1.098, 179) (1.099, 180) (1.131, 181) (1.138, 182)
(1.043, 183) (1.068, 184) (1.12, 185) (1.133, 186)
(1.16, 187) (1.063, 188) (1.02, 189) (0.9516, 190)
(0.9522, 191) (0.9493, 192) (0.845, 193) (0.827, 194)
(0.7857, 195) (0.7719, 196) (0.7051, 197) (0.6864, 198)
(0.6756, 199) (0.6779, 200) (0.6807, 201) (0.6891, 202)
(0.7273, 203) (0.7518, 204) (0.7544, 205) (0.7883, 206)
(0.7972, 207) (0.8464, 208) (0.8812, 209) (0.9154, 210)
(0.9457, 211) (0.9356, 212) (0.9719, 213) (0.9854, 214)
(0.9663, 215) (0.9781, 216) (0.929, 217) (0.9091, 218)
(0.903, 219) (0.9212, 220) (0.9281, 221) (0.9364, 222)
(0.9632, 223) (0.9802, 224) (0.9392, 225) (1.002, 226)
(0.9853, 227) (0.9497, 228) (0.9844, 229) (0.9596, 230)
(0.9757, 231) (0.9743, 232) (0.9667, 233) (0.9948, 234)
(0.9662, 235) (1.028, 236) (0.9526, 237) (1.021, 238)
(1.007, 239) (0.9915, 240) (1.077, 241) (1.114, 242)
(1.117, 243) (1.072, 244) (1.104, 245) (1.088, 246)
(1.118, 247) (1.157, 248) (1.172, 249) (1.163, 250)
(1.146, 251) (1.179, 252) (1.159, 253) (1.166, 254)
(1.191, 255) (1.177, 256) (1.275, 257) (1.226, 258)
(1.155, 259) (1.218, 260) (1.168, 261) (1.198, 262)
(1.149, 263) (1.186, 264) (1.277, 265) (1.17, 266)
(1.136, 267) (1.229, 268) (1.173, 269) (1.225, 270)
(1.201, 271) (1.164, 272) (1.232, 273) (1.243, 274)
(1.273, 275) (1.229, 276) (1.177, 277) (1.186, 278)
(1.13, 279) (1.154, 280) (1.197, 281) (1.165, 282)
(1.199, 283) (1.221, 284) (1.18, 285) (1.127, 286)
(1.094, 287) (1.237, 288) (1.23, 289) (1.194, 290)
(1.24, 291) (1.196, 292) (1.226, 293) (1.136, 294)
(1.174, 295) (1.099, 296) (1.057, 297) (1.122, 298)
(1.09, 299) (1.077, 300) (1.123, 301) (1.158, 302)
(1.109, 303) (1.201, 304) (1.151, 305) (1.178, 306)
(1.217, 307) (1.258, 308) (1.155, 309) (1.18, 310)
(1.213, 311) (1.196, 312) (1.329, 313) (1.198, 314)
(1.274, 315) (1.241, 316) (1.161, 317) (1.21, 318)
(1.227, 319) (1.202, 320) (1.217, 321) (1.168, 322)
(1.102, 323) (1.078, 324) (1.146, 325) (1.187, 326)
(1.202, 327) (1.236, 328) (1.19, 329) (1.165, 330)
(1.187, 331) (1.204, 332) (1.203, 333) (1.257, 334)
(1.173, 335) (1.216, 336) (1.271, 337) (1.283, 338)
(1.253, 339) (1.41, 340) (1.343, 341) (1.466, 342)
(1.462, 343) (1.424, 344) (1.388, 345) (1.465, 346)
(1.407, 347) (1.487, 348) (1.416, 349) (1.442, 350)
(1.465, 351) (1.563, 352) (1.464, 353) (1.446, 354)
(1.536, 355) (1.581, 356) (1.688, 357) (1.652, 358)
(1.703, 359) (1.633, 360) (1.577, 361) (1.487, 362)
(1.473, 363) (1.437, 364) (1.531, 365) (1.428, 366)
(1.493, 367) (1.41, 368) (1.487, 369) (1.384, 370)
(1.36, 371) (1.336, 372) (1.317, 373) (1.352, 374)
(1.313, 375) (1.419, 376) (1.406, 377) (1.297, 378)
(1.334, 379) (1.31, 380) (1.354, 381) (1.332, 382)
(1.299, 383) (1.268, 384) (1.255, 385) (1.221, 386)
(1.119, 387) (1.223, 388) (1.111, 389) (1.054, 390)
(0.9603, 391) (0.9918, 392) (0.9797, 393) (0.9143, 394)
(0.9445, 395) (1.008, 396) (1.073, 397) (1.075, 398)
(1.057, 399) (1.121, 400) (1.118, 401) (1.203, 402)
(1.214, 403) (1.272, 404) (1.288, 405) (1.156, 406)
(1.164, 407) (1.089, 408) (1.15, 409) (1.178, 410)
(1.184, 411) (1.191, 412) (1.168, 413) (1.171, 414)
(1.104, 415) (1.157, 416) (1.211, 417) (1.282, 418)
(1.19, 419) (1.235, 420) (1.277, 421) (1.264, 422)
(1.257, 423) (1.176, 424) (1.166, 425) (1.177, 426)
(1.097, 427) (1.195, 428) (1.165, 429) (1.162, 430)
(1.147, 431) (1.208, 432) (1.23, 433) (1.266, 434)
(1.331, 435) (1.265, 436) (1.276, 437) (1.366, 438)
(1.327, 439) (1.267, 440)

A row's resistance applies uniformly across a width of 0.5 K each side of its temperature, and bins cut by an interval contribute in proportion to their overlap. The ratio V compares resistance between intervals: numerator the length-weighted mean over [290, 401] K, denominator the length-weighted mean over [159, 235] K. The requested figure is 1.3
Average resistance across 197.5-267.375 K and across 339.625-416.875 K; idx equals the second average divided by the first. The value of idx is 1.30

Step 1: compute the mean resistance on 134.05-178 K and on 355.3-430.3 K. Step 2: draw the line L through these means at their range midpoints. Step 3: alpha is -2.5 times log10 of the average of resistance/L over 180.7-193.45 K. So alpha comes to 0.07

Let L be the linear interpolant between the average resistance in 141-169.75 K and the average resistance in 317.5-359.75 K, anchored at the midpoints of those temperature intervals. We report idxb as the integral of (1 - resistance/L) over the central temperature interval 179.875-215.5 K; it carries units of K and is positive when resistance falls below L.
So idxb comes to 8.2 K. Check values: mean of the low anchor 1.12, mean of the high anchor 1.34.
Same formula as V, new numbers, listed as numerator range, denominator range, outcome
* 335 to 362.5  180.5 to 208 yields 1.65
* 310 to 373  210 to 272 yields 1.27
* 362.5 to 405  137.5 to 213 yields 1.24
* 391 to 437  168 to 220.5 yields 1.24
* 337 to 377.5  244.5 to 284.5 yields 1.23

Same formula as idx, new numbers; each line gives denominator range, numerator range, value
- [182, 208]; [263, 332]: 1.36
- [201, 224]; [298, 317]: 1.34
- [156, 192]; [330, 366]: 1.33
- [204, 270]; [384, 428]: 1.10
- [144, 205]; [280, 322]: 1.17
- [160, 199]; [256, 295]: 1.18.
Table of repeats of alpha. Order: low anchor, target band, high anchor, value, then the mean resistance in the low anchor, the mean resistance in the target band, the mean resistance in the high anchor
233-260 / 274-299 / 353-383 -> 0.04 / 1.11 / 1.18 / 1.45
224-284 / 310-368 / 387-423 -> -0.19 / 1.12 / 1.35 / 1.14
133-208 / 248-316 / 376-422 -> -0.09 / 1.02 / 1.18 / 1.18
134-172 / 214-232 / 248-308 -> 0.20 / 1.11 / 0.955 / 1.18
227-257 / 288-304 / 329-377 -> 0.07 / 1.07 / 1.15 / 1.41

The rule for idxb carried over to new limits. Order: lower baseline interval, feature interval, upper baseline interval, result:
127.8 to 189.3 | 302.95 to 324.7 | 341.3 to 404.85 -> 1.2 K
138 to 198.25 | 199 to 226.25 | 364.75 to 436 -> 5.4 K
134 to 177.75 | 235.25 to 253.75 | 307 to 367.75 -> 1.9 K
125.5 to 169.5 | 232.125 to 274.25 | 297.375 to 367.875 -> 3.1 K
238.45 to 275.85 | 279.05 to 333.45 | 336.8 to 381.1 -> 5.0 K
